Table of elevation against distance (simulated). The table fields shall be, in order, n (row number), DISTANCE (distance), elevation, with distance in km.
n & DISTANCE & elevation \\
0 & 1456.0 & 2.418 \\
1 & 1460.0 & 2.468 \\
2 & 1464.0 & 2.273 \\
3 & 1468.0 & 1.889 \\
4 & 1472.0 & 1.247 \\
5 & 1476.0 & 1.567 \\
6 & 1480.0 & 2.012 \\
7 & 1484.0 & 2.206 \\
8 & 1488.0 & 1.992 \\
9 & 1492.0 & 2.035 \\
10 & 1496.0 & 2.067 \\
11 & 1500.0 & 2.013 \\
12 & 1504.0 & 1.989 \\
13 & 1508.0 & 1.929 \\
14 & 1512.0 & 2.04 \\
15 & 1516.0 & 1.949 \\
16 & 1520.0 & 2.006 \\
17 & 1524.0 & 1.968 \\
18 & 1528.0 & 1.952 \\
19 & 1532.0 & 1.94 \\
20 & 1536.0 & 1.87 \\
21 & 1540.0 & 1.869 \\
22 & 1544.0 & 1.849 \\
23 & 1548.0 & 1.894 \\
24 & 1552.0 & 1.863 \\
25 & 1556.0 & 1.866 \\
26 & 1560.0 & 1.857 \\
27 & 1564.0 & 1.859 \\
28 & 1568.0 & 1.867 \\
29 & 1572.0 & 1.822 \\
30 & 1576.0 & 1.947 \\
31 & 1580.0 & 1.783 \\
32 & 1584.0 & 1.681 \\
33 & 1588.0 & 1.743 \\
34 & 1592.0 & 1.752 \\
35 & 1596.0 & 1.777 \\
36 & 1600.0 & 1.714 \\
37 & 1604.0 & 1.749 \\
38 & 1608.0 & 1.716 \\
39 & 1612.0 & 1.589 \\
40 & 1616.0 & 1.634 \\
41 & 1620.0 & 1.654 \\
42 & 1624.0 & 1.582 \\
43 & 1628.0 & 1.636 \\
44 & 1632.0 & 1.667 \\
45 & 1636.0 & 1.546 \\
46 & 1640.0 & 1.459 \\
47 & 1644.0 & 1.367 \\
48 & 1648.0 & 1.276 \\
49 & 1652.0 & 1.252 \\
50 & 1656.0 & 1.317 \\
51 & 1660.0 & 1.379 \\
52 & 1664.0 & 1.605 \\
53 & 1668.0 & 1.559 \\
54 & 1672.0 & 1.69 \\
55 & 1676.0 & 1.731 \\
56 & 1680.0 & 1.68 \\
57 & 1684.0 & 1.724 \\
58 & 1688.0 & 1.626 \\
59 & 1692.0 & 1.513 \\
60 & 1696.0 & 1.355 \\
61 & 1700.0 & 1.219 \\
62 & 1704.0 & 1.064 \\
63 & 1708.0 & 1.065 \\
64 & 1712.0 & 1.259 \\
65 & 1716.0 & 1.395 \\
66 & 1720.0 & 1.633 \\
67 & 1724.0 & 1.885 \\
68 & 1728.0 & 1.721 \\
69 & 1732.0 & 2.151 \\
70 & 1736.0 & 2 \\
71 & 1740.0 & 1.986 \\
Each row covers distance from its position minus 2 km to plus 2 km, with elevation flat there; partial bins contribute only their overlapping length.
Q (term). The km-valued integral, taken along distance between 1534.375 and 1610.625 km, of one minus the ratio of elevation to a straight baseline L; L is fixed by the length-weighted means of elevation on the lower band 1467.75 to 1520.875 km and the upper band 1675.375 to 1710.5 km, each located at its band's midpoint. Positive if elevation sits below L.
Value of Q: -3.7 km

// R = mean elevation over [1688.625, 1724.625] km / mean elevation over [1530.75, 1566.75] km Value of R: 0.73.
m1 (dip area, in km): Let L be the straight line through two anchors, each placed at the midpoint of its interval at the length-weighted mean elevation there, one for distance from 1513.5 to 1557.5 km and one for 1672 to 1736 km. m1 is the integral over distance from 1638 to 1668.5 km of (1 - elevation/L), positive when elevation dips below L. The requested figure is 4.9 km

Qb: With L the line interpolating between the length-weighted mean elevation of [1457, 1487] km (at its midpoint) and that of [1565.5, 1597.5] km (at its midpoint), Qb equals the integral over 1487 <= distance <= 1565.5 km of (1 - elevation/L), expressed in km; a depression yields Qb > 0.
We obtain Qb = -2.3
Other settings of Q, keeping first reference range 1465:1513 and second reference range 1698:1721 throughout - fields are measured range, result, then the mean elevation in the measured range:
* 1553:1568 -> -1.4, 1.86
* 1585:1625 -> -3.1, 1.69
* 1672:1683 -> -2.9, 1.7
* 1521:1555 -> -2.5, 1.9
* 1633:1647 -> 0.1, 1.46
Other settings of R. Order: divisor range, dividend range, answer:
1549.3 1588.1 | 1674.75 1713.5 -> 0.77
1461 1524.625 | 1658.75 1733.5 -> 0.79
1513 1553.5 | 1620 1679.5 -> 0.79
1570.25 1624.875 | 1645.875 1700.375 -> 0.87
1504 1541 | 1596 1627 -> 0.86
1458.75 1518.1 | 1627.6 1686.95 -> 0.77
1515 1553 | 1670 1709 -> 0.77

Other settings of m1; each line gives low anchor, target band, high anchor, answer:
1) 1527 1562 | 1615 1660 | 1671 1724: 4.2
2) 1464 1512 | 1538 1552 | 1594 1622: -0.4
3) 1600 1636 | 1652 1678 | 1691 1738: 1.0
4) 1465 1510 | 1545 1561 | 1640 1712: -1.1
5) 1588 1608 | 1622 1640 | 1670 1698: 1.1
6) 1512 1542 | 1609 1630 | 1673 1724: 0.7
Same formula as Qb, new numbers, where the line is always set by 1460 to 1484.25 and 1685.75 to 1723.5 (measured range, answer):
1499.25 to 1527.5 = -2.9 km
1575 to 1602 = -2.2 km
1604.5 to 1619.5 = -0.7 km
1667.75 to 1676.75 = -1.4 km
